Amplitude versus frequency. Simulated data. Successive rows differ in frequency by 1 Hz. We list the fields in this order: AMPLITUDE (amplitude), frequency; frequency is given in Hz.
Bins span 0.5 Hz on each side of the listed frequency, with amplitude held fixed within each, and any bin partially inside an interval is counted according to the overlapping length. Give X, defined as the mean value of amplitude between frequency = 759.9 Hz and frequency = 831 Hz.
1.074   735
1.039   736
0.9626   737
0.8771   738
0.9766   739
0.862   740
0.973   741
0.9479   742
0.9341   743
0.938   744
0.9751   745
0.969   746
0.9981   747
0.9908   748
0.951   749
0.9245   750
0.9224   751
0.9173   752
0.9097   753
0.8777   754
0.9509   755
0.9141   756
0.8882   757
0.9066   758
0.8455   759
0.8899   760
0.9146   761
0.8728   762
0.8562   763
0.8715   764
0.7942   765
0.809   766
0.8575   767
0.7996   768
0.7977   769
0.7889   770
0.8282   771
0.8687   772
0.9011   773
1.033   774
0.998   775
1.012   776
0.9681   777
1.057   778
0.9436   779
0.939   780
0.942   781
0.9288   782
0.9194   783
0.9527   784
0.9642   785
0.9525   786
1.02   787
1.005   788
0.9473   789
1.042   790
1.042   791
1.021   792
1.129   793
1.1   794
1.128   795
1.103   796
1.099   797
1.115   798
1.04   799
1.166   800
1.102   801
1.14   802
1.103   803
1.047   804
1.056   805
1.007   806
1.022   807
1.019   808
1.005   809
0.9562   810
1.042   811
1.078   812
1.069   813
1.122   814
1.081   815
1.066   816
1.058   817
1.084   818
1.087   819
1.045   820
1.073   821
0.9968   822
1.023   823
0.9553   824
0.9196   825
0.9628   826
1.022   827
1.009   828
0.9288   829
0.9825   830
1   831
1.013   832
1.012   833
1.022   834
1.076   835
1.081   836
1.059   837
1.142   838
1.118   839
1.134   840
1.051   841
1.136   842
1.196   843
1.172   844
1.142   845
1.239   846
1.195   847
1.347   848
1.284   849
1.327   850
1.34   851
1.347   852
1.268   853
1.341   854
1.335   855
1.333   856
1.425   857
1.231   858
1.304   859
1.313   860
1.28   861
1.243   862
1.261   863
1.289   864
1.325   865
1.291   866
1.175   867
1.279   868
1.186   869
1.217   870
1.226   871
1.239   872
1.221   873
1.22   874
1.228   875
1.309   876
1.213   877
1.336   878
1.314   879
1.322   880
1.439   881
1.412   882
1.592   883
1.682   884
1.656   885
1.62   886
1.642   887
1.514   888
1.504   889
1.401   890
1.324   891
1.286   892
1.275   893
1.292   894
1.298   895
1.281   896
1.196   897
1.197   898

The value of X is 0.993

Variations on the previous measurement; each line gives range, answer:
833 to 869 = 1.23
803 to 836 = 1.03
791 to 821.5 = 1.07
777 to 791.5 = 0.975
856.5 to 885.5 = 1.32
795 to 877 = 1.14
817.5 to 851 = 1.09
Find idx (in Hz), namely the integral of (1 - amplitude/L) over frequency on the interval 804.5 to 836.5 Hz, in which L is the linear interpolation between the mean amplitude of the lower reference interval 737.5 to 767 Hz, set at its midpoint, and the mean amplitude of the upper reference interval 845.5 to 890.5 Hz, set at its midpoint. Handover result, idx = 3.7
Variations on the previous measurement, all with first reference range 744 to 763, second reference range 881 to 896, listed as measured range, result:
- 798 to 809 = 0.49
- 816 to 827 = 1.55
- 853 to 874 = 1.28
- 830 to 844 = 1.94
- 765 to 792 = 2.32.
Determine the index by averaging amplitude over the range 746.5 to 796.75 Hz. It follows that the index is 0.941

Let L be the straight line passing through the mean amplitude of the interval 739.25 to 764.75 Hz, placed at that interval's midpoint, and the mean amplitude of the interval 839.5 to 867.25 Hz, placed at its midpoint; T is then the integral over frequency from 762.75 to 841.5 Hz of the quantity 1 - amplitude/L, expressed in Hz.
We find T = 5.9 Hz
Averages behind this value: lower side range 0.919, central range 1.01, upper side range 1.26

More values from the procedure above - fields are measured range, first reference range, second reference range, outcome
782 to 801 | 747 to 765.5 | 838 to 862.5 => -0.10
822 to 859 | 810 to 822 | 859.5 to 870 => 0.75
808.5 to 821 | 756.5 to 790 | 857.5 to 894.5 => 0.32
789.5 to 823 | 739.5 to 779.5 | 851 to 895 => 0.61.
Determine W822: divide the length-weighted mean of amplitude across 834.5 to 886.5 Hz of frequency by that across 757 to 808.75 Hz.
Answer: 1.3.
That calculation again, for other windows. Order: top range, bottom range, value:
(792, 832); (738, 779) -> 1.15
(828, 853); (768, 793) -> 1.19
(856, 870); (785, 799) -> 1.22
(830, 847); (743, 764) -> 1.19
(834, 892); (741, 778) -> 1.42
